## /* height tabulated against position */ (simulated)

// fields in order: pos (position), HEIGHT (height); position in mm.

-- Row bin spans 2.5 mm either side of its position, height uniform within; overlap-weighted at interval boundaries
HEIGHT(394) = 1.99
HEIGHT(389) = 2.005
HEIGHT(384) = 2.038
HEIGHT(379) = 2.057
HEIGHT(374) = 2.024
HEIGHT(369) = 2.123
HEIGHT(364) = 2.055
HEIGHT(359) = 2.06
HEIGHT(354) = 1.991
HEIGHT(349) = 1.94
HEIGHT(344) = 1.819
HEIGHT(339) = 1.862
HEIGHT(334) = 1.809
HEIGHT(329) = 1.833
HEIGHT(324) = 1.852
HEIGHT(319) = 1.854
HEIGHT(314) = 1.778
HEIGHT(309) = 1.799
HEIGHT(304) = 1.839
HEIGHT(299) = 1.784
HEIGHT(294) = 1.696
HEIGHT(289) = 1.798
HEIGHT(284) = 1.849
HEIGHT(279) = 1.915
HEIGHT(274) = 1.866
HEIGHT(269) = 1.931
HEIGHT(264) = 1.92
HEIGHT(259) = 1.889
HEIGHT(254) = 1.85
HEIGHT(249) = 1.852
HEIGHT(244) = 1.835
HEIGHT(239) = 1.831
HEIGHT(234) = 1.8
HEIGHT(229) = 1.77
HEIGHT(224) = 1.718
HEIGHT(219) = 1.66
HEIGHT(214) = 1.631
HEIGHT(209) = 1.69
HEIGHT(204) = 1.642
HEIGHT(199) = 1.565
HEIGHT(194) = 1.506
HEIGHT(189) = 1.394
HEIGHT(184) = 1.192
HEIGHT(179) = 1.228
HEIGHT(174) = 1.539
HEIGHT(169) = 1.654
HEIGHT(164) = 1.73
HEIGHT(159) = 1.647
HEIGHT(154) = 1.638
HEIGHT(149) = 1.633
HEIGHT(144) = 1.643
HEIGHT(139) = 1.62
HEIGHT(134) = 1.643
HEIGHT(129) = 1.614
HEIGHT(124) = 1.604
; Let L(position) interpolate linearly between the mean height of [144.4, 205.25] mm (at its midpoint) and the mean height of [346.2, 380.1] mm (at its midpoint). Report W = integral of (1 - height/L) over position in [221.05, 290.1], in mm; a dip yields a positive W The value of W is -3.9 mm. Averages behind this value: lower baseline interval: 1.53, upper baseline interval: 2.03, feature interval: 1.84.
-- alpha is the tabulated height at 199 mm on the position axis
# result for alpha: 1.565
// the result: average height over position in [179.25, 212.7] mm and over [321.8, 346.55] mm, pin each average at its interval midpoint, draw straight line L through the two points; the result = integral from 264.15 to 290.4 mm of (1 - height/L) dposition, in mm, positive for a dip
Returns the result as -2.9 mm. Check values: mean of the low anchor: 1.48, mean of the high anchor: 1.84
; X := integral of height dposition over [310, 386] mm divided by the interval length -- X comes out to 1.94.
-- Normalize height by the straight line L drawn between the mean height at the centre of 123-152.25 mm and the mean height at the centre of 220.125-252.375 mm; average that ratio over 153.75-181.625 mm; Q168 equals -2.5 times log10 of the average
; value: 0.07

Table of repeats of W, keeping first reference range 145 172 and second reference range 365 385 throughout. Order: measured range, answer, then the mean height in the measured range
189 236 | 2.95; 1.65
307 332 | 1.72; 1.82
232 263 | -0.40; 1.85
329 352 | 1.61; 1.86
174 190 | 3.75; 1.3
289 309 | 1.46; 1.78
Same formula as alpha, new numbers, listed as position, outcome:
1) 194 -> 1.506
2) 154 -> 1.638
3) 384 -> 2.038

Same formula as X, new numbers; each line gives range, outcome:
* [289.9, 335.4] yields 1.8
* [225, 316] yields 1.83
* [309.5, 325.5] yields 1.82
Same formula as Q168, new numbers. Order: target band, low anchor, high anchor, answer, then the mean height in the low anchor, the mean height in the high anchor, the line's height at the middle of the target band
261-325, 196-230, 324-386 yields 0.00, 1.66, 1.96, 1.83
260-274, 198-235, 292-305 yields -0.10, 1.68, 1.77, 1.74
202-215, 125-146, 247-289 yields 0.07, 1.63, 1.88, 1.77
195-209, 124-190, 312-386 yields 0.03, 1.56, 1.94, 1.65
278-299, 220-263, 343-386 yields 0.05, 1.82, 2.02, 1.89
